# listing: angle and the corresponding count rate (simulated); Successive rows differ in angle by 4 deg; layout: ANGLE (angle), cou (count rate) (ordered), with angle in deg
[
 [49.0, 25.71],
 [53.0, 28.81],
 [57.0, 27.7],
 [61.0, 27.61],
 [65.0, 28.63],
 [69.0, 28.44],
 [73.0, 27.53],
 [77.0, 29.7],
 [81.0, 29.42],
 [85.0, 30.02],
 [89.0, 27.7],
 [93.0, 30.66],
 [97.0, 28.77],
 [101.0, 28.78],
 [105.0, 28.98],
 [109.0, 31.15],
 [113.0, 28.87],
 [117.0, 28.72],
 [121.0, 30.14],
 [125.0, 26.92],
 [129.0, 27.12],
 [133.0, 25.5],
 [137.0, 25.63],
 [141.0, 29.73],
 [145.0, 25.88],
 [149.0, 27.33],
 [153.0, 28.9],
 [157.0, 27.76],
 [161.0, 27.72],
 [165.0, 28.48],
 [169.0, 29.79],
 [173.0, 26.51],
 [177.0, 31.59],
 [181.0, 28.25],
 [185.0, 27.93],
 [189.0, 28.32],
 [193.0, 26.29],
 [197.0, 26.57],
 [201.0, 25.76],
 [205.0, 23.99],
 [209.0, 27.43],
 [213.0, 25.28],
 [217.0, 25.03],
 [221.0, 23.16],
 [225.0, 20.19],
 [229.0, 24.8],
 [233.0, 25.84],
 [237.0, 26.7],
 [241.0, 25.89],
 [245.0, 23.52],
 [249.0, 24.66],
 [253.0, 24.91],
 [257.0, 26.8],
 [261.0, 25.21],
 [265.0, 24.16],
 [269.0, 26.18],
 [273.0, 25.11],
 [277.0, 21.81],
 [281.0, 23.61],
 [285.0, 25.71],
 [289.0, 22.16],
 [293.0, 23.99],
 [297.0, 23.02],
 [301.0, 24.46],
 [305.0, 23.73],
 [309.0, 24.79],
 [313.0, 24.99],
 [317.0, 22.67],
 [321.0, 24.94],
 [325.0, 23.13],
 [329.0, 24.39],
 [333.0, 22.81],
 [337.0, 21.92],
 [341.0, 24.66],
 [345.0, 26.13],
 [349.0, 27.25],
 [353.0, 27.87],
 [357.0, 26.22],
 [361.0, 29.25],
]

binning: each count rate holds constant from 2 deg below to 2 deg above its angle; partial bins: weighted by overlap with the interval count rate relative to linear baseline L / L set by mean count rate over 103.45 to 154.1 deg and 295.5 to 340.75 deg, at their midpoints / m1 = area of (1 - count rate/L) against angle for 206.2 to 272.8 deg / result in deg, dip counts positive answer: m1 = 1.4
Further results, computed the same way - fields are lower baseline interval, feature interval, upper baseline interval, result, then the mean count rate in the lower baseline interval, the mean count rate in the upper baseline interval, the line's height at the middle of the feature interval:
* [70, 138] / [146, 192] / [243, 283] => -2.3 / 28.6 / 24.6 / 27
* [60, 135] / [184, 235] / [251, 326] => 1.5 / 28.7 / 24.3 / 26.1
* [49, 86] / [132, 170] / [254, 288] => -1.1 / 28.5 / 24.7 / 26.9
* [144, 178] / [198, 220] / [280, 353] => 1.2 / 28.2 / 24.2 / 27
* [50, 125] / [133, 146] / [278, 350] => 0.4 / 28.9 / 24.1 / 27.8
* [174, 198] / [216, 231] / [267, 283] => 1.9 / 28.2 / 24.2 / 26.5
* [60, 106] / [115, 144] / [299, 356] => 0.5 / 28.9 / 24.6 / 28.1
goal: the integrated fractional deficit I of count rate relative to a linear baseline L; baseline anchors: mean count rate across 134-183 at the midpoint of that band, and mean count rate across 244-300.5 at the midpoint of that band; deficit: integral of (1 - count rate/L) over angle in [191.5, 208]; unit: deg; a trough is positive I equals 0.61 deg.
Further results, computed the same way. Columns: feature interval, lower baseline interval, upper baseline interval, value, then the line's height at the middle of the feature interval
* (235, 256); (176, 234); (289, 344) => -0.05 deg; 25.2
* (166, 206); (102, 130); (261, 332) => -0.85 deg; 27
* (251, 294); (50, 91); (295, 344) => 0.34 deg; 24.7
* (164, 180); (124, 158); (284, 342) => -1.51 deg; 26.6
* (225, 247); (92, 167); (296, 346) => 0.82 deg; 25.9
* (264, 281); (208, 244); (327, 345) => 0.09 deg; 24.4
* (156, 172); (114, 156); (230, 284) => -0.81 deg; 27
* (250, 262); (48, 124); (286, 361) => 0.08 deg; 25.8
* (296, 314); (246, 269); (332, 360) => 0.80 deg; 25.3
